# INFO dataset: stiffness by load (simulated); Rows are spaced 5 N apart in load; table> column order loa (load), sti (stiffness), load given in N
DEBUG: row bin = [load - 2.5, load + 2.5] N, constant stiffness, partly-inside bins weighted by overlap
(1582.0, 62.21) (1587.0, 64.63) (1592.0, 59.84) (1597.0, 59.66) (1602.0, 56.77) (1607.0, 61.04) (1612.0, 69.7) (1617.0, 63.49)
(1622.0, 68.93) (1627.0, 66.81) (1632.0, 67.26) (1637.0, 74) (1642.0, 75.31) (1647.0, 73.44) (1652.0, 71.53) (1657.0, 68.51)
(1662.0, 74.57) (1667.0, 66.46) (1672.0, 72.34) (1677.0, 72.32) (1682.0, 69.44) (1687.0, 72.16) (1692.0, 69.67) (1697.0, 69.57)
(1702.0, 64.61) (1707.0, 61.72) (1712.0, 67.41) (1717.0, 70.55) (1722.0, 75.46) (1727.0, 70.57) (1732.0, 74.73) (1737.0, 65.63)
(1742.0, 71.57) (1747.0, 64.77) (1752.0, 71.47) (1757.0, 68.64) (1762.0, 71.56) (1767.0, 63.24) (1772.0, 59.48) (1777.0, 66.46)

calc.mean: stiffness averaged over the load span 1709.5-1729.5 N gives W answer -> 71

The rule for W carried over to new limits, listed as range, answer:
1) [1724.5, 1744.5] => 70.6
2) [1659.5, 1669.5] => 70.5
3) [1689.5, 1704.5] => 68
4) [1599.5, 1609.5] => 58.9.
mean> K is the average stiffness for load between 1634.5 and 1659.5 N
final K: 72.6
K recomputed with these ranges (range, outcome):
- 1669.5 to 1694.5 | 71.2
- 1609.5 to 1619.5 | 66.6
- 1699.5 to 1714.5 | 64.6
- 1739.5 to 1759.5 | 69.1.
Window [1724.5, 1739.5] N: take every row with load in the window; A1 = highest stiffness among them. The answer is 74.73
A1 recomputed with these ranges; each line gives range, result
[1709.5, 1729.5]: 75.46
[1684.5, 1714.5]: 72.16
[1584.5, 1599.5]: 64.63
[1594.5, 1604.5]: 59.66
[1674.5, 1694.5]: 72.32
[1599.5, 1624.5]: 69.7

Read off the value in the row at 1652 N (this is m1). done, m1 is 71.53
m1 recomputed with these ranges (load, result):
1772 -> 59.48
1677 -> 72.32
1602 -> 56.77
